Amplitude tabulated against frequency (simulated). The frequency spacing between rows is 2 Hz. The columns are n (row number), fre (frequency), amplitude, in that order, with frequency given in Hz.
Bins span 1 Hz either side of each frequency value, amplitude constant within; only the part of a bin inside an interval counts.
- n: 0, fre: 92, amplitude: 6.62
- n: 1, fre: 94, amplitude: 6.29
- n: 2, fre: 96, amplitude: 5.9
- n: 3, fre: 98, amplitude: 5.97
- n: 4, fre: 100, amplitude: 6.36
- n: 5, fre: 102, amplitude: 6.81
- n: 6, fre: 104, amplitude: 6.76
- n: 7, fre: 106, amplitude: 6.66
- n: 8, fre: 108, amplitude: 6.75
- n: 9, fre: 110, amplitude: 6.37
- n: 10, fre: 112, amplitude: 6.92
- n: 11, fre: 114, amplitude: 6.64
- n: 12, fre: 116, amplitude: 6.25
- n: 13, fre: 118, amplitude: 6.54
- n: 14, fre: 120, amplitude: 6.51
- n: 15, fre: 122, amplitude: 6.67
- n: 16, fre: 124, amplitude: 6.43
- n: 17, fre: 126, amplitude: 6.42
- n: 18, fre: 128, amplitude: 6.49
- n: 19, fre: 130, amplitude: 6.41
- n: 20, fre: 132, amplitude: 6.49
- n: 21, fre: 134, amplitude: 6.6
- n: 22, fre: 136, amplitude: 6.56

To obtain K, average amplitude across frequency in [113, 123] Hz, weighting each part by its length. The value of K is 6.52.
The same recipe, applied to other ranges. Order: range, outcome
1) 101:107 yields 6.74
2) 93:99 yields 6.05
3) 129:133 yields 6.45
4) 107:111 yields 6.56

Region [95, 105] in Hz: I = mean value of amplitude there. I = 6.36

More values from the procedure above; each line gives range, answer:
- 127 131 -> 6.45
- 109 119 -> 6.54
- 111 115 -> 6.78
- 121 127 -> 6.51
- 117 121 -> 6.53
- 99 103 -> 6.58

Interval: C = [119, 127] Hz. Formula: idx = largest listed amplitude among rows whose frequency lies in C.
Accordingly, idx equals 6.67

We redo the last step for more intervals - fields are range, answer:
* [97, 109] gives 6.81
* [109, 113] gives 6.92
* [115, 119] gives 6.54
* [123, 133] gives 6.49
